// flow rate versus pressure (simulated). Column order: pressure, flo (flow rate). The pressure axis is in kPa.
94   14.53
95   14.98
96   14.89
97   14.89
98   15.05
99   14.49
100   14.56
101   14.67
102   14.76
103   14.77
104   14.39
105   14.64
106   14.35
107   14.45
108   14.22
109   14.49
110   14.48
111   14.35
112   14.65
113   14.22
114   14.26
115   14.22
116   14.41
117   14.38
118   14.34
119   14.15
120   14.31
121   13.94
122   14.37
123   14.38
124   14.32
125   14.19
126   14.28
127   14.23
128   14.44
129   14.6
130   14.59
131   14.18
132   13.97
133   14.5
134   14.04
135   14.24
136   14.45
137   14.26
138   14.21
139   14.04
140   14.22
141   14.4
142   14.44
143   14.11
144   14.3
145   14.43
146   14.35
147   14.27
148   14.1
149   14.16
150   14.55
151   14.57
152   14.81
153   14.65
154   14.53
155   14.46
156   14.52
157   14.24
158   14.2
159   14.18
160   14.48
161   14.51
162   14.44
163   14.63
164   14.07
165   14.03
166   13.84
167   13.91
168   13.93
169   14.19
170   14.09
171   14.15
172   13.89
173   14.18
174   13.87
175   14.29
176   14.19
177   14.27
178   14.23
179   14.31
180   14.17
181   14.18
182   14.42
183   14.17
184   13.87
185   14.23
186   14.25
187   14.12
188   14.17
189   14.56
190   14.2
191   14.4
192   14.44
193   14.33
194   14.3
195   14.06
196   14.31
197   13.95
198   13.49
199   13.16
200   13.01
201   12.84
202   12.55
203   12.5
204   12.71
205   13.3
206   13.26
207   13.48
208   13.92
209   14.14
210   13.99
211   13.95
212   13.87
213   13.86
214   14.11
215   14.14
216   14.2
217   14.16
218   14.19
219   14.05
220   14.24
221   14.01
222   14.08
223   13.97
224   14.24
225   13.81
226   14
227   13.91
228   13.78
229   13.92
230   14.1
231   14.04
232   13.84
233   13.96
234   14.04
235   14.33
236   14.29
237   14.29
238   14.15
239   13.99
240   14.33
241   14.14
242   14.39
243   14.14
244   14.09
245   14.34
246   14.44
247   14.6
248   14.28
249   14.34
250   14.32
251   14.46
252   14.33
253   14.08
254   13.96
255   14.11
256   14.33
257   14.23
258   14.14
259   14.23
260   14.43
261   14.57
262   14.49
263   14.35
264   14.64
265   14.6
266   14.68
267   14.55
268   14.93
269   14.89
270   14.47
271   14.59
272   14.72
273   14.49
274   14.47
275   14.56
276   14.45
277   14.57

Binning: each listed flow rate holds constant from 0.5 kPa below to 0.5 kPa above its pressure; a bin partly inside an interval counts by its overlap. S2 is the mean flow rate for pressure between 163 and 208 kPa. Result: 13.9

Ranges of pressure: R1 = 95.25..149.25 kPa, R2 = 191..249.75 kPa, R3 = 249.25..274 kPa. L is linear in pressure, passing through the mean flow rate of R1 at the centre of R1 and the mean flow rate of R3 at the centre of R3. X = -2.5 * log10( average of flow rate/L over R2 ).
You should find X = 0.037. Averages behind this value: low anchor 14.4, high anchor 14.4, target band 13.9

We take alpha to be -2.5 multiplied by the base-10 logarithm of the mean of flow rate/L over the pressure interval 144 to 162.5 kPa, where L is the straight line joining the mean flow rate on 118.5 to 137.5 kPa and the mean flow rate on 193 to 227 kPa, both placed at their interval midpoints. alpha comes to -0.02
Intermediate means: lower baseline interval 14.3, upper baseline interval 13.8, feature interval 14.4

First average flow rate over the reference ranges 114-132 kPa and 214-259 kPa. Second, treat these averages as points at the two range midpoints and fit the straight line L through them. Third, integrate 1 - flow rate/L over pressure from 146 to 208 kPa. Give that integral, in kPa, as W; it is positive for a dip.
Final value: 0.8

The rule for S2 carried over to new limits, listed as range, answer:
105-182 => 14.3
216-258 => 14.2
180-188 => 14.2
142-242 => 14.1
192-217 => 13.7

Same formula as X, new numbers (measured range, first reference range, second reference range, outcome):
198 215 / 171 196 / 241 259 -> 0.062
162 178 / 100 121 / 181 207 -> -0.012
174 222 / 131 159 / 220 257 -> 0.023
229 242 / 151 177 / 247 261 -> 0.011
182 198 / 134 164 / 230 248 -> 0.006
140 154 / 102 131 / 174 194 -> -0.006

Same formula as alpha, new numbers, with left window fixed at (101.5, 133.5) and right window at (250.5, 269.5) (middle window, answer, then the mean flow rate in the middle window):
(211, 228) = 0.03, 14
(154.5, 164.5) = 0.00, 14.4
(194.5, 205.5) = 0.09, 13.3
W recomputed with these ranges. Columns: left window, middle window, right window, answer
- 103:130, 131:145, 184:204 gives 0.0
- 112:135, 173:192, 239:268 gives 0.1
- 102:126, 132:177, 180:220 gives -0.4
